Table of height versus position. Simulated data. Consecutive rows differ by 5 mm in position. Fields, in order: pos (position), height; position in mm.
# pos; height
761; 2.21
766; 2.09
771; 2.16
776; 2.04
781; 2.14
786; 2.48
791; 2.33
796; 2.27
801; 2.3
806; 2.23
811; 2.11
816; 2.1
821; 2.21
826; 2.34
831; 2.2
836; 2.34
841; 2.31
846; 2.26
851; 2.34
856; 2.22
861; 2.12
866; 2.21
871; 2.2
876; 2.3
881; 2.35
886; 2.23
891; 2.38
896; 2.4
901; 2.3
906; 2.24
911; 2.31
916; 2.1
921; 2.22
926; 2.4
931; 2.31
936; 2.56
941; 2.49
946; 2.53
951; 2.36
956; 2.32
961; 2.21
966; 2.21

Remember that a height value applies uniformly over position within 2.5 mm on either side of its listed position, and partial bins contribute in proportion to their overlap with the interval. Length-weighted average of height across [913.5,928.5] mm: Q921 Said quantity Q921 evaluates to 2.24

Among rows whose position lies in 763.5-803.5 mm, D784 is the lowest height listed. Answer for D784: 2.04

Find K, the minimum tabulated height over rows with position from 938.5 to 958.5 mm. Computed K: 2.32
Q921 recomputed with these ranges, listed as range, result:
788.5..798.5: 2.3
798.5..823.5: 2.19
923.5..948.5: 2.46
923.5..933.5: 2.35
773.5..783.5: 2.09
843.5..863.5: 2.24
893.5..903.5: 2.35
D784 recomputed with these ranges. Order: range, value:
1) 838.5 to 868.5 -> 2.12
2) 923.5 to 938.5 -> 2.31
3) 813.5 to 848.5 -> 2.1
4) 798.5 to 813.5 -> 2.11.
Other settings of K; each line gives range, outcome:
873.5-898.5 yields 2.23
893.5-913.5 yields 2.24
